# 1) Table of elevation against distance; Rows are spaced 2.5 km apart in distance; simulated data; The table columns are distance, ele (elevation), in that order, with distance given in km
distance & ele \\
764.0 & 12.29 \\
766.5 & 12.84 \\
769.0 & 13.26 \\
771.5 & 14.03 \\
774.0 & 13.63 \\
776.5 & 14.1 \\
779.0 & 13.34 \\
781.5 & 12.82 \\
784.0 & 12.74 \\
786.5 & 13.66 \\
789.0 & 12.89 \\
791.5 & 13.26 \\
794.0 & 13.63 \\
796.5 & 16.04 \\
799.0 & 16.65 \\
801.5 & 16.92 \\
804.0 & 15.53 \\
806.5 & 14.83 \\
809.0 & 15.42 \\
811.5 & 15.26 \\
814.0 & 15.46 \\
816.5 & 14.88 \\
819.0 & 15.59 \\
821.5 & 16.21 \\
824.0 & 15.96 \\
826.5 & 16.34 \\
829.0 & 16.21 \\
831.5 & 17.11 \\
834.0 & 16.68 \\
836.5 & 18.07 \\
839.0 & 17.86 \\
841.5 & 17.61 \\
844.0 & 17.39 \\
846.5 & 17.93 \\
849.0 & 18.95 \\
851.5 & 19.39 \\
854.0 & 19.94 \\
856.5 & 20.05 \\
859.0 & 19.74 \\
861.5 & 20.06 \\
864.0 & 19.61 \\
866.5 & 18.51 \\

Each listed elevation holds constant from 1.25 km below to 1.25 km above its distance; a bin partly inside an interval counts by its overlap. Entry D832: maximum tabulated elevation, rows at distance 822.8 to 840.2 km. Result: 18.07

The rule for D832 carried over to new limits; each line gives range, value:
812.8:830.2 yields 16.34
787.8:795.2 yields 13.63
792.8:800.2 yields 16.65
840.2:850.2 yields 18.95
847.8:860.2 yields 20.05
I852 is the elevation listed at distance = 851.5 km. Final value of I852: 19.39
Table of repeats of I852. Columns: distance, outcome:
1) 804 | 15.53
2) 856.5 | 20.05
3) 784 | 12.74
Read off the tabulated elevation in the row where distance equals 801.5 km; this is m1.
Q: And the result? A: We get 16.92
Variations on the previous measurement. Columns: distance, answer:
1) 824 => 15.96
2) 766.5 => 12.84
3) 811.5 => 15.26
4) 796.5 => 16.04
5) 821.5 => 16.21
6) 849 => 18.95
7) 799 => 16.65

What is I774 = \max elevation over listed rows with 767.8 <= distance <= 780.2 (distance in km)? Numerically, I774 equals 14.1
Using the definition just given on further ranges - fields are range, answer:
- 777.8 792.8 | 13.66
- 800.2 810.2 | 16.92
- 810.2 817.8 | 15.46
